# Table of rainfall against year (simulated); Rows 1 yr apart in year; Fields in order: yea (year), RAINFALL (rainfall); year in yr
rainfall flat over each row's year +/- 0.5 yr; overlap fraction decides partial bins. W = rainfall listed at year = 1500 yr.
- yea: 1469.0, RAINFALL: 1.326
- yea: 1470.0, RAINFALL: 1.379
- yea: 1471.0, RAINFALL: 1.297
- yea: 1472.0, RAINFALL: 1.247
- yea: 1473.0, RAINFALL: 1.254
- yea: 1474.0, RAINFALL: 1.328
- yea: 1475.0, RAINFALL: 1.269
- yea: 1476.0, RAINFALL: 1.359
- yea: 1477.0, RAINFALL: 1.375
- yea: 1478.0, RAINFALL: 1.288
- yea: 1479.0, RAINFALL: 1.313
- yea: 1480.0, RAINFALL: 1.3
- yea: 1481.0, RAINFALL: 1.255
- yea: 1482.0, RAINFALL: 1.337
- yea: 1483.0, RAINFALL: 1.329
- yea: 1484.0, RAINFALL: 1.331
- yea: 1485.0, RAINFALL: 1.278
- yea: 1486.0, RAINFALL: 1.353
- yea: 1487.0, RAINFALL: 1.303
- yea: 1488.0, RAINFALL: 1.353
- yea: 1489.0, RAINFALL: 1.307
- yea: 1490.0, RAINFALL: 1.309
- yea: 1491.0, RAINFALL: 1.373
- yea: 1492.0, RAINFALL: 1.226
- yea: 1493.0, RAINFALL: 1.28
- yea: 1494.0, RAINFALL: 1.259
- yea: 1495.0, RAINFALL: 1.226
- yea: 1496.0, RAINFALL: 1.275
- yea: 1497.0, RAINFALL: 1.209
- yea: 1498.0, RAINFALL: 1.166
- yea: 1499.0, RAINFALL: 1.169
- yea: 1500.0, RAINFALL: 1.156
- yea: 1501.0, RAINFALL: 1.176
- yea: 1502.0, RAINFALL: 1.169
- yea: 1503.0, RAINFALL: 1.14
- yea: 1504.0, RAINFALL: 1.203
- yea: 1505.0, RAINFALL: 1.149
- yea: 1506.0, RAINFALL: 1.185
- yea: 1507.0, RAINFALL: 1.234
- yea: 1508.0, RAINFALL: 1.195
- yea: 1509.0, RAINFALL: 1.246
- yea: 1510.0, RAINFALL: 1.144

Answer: 1.156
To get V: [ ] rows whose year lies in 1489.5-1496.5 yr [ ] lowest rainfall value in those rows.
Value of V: 1.226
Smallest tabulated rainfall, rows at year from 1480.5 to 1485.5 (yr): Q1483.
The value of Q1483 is 1.255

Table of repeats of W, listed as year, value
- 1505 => 1.149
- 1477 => 1.375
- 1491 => 1.373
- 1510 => 1.144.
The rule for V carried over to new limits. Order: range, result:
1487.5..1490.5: 1.307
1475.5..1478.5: 1.288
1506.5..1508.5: 1.195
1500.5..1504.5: 1.14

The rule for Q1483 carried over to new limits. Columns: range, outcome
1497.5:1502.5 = 1.156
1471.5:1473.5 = 1.247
